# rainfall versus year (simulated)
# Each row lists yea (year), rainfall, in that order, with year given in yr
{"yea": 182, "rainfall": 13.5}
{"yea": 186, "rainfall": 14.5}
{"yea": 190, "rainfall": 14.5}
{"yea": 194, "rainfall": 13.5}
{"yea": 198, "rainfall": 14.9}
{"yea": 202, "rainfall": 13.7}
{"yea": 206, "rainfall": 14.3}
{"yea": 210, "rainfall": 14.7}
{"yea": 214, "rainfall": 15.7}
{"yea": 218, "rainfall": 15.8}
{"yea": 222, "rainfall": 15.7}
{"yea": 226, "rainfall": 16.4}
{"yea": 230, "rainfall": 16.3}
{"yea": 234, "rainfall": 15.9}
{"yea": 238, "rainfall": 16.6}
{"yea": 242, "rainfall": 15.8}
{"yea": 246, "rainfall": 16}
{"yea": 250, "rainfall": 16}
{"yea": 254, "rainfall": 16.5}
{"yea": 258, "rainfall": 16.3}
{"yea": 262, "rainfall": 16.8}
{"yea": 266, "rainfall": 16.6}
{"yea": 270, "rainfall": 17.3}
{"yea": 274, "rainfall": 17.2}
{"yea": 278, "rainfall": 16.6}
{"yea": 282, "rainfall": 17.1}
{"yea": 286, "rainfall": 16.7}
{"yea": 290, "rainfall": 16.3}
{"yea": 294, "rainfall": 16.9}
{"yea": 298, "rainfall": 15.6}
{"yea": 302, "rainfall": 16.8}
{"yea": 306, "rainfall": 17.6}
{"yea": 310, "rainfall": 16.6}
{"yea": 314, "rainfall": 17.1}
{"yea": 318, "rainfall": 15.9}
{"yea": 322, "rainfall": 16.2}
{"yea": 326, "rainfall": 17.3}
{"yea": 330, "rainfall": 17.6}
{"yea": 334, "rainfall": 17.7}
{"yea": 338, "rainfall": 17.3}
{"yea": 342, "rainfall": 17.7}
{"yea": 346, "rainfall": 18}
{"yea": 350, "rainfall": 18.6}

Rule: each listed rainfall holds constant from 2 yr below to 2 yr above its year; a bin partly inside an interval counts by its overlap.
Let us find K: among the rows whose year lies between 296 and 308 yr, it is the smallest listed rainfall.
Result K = 15.6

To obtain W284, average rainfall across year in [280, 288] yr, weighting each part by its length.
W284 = 16.9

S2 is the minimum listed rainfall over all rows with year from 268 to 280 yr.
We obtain 16.6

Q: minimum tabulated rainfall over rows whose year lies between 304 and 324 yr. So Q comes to 15.9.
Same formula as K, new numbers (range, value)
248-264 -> 16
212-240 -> 15.7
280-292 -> 16.3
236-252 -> 15.8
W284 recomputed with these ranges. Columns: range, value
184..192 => 14.5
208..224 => 15.5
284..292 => 16.5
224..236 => 16.2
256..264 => 16.6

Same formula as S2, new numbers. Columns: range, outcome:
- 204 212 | 14.3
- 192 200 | 13.5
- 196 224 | 13.7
